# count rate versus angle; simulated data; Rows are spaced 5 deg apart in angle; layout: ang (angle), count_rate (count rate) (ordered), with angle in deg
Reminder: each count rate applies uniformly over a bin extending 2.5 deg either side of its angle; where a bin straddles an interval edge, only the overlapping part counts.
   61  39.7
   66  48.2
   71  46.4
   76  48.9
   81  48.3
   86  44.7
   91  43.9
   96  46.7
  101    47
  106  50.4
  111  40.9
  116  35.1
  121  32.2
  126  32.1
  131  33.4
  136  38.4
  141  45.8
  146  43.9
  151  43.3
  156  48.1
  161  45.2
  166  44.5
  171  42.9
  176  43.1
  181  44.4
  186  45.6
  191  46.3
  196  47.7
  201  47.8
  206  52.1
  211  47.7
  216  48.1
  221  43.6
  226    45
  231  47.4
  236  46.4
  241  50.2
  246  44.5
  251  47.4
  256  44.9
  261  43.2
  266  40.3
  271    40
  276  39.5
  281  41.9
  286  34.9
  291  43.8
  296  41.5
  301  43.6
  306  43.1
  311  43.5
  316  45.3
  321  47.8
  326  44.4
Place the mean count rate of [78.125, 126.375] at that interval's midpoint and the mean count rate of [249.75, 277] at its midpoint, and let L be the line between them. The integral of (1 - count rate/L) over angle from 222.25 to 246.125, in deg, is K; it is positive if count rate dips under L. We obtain -2.4 deg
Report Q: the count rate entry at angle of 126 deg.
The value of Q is 32.1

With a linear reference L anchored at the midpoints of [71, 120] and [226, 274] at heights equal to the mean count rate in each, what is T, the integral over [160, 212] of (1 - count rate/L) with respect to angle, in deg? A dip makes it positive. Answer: -1.5 deg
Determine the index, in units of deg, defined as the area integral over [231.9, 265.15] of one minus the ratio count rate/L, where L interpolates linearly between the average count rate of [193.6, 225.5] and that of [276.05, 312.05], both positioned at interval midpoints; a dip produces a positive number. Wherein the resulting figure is -0.8 deg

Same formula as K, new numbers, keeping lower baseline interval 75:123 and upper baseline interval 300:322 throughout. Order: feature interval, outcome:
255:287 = 2.6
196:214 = -2.0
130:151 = 1.3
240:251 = -0.7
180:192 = -0.4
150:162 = -0.5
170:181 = 0.2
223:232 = -0.3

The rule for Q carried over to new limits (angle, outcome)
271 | 40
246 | 44.5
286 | 34.9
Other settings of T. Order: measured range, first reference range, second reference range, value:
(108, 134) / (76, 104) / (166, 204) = 6.2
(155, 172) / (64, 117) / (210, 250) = 0.4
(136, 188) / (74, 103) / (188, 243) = 3.0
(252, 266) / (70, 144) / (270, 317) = -0.7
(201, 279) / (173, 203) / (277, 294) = -4.7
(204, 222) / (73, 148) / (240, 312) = -2.4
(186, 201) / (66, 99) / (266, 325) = -0.9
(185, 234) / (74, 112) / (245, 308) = -3.8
